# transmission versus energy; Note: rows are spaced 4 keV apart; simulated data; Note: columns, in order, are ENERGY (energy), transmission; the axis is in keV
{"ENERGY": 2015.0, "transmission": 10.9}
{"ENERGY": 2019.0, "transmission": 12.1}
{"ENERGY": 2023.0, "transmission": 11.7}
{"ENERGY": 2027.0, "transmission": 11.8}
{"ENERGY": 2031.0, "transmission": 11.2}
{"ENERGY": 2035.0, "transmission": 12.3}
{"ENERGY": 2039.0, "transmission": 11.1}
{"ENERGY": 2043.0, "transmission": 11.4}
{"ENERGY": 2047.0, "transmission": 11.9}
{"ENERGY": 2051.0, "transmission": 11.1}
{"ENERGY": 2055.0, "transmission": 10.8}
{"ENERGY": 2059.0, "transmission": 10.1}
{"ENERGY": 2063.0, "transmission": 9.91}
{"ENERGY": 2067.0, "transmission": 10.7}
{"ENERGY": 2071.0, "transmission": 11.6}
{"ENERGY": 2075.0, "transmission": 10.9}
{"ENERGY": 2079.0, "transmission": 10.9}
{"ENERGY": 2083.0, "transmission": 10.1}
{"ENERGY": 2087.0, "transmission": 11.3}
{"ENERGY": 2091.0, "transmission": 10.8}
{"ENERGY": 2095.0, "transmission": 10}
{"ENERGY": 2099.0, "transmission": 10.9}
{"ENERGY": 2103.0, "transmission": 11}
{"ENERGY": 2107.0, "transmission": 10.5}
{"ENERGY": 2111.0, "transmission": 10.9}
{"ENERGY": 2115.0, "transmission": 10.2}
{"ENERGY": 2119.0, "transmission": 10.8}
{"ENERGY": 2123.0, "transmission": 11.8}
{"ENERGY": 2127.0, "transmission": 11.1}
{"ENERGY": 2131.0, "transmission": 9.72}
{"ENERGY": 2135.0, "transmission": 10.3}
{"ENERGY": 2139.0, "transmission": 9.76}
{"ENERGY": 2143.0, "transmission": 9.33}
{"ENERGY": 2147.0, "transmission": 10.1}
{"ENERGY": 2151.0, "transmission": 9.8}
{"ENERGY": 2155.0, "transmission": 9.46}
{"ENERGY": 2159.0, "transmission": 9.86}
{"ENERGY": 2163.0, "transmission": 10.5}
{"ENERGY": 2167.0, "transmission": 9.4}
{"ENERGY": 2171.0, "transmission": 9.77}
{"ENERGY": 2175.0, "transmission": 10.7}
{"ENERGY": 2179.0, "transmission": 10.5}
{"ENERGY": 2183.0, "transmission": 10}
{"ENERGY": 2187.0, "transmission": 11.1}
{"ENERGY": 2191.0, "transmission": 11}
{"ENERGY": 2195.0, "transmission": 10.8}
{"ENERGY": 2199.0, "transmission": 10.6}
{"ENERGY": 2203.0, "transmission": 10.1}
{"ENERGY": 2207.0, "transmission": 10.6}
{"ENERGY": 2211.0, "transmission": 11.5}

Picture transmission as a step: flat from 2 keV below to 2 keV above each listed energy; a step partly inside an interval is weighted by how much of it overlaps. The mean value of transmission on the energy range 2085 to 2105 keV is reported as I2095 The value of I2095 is 10.8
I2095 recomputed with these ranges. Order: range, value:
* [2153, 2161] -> 9.66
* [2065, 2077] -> 11.1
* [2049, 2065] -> 10.5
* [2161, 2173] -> 9.89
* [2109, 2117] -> 10.6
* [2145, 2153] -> 9.95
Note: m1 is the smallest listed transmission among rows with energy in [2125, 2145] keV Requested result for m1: 9.33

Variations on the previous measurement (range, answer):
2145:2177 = 9.4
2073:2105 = 10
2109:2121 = 10.2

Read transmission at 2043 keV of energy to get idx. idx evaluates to 11.4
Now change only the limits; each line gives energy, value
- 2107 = 10.5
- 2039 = 11.1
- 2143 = 9.33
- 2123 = 11.8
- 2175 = 10.7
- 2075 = 10.9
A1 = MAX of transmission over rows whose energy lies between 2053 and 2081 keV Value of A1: 11.6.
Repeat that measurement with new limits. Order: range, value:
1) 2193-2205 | 10.8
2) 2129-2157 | 10.3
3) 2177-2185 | 10.5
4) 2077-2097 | 11.3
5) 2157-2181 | 10.7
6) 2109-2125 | 11.8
